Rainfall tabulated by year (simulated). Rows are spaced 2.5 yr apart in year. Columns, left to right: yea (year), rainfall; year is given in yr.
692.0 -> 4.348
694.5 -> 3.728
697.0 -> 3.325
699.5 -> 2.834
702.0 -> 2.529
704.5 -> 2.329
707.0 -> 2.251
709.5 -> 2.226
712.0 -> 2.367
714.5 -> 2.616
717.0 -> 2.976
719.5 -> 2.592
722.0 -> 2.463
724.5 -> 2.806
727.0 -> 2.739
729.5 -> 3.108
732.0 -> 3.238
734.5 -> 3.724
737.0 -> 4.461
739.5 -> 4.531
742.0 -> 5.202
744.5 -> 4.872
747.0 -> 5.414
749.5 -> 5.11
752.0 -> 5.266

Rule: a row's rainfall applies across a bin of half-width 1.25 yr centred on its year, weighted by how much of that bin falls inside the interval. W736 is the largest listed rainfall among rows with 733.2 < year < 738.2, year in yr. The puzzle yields 4.461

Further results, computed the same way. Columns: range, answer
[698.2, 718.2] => 2.976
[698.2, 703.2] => 2.834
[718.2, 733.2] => 3.238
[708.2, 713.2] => 2.367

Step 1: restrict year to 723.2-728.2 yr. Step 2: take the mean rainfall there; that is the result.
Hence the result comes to 2.77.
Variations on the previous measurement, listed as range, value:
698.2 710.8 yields 2.44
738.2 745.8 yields 4.87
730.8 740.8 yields 4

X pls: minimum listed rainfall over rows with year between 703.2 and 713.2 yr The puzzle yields 2.226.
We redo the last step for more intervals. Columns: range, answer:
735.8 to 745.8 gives 4.461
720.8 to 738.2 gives 2.463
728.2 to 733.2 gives 3.108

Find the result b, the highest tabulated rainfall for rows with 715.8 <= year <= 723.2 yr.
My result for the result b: 2.976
